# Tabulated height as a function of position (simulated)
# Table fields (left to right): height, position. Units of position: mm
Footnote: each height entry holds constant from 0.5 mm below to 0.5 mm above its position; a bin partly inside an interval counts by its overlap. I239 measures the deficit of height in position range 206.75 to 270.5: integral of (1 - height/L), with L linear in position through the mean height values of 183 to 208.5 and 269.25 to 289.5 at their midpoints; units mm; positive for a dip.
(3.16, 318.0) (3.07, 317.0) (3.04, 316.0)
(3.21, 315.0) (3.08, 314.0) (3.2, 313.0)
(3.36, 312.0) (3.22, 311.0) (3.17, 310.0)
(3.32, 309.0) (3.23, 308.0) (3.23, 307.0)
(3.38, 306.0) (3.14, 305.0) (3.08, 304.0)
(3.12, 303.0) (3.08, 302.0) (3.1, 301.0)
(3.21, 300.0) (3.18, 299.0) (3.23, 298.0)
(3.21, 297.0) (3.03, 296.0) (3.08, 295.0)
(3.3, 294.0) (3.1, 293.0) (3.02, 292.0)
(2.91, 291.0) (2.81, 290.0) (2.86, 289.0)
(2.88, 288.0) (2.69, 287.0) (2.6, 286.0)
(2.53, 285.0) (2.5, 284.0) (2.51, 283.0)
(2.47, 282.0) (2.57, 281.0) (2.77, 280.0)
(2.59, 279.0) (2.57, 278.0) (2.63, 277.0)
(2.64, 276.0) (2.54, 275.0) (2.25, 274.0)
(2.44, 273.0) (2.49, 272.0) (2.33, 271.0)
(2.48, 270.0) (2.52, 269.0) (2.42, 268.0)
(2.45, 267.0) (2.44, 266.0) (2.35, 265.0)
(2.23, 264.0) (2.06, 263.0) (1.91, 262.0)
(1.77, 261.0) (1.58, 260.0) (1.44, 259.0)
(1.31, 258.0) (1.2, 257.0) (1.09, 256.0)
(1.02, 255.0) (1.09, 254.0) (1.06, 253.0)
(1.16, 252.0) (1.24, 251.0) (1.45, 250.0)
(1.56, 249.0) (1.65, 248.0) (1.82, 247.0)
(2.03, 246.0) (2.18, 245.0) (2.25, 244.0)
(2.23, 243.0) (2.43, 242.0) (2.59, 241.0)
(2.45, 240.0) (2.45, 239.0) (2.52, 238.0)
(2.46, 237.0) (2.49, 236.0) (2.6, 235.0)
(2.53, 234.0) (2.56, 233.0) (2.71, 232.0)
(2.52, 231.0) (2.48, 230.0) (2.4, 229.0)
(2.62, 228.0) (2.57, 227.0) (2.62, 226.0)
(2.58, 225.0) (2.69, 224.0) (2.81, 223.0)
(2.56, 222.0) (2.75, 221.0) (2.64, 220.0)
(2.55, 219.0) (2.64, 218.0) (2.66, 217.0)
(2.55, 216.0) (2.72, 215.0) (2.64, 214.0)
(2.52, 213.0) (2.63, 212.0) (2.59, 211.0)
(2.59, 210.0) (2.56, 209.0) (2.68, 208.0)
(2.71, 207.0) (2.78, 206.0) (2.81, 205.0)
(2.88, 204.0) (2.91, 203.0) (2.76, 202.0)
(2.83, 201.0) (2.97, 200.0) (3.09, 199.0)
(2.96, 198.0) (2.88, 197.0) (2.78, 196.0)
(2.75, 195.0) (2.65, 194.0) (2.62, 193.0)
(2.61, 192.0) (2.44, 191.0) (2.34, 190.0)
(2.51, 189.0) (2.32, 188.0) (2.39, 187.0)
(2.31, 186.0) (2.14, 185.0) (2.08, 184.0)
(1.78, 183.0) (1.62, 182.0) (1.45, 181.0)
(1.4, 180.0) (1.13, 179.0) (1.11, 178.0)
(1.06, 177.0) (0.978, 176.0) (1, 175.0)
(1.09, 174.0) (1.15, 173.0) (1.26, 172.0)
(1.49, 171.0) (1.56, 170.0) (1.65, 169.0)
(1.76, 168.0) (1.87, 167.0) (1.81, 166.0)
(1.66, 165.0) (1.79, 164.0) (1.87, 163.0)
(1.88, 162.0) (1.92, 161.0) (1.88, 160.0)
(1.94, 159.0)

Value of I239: 8.98 mm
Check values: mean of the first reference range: 2.63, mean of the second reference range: 2.57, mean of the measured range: 2.23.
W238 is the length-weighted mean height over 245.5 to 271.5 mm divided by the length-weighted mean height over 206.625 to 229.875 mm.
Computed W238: 0.67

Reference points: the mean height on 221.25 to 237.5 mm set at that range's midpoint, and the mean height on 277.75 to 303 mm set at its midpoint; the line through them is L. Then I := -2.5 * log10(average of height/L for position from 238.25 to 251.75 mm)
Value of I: 0.30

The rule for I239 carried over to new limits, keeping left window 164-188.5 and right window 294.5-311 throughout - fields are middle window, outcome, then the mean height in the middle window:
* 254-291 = 7.2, 2.27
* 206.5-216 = -2.8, 2.62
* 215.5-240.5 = -3.8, 2.58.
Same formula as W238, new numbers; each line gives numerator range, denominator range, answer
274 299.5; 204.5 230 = 1.06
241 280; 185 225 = 0.75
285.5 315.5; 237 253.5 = 1.58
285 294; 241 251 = 1.47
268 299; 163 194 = 1.54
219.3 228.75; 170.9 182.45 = 2.17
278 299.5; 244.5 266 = 1.78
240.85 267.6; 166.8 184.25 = 1.26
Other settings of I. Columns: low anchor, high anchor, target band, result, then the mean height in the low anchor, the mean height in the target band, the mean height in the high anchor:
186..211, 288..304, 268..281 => 0.19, 2.69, 2.52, 3.08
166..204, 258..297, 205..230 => -0.19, 2.05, 2.63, 2.51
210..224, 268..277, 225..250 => 0.10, 2.64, 2.35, 2.47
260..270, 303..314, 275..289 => 0.00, 2.22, 2.62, 3.22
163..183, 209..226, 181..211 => -0.24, 1.43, 2.56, 2.63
